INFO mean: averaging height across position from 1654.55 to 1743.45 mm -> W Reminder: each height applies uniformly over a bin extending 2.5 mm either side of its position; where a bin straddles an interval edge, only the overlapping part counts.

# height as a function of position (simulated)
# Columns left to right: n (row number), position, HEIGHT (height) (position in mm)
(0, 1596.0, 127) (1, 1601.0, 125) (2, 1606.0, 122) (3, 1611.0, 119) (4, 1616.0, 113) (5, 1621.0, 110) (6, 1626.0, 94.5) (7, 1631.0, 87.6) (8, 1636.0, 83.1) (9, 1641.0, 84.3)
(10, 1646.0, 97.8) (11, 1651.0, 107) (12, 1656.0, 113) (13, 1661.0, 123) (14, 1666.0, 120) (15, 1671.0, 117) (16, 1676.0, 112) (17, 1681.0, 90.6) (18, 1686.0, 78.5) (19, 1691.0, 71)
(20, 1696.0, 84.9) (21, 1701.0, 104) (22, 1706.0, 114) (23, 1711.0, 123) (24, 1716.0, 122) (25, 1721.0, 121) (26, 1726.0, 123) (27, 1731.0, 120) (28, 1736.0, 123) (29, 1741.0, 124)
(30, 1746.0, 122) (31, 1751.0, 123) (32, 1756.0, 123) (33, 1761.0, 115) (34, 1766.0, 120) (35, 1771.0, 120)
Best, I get 110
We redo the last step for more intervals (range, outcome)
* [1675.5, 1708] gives 92.1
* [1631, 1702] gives 98.5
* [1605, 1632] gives 108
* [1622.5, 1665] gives 99.8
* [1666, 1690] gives 99.9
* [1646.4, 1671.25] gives 114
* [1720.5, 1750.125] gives 122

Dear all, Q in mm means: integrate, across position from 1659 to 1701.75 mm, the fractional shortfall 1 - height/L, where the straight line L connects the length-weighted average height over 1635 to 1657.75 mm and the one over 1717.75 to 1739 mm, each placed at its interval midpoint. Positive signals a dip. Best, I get 2.88 mm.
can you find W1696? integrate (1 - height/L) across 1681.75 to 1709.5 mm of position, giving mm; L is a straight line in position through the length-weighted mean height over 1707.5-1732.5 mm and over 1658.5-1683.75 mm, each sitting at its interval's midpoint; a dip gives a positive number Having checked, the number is 6.03 mm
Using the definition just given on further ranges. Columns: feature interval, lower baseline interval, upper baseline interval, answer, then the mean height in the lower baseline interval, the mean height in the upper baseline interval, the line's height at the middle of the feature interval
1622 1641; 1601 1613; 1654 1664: 4.8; 122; 118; 120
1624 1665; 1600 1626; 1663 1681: 5.1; 115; 113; 114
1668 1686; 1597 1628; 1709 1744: 2.4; 115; 122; 119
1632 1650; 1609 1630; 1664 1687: 2.8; 107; 105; 106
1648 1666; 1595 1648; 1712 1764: -0.7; 105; 122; 110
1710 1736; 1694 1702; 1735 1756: -3.1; 93.3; 123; 109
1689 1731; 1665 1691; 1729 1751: 1.0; 99.5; 122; 111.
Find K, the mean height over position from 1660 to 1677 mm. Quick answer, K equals 118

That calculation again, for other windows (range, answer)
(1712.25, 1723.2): 122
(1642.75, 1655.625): 103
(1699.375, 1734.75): 119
